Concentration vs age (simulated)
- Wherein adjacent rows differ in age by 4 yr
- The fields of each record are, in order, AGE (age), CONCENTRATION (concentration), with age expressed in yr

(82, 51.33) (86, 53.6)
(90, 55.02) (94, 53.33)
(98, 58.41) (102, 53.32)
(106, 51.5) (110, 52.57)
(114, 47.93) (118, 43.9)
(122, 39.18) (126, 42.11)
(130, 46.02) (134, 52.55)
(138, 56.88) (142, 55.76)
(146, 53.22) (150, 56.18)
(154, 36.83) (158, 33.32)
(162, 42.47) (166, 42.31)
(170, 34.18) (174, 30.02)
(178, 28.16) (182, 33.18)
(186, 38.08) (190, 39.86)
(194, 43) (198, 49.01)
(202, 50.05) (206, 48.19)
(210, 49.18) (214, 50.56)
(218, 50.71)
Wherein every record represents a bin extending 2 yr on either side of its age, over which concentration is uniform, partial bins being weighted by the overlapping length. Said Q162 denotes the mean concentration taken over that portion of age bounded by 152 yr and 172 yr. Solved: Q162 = 37.8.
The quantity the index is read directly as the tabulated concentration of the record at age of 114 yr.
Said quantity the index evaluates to 47.93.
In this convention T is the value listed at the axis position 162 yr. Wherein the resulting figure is 42.47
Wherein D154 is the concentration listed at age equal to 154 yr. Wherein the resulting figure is 36.83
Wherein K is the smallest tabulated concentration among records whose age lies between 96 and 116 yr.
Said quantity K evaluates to 47.93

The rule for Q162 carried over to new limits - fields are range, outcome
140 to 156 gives 50.5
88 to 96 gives 54.2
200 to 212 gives 49.1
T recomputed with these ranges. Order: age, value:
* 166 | 42.31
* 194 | 43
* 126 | 42.11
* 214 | 50.56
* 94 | 53.33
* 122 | 39.18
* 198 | 49.01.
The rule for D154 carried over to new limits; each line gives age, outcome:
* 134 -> 52.55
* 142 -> 55.76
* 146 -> 53.22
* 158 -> 33.32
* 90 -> 55.02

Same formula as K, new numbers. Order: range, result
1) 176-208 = 28.16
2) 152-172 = 33.32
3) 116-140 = 39.18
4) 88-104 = 53.32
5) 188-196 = 39.86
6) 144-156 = 36.83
